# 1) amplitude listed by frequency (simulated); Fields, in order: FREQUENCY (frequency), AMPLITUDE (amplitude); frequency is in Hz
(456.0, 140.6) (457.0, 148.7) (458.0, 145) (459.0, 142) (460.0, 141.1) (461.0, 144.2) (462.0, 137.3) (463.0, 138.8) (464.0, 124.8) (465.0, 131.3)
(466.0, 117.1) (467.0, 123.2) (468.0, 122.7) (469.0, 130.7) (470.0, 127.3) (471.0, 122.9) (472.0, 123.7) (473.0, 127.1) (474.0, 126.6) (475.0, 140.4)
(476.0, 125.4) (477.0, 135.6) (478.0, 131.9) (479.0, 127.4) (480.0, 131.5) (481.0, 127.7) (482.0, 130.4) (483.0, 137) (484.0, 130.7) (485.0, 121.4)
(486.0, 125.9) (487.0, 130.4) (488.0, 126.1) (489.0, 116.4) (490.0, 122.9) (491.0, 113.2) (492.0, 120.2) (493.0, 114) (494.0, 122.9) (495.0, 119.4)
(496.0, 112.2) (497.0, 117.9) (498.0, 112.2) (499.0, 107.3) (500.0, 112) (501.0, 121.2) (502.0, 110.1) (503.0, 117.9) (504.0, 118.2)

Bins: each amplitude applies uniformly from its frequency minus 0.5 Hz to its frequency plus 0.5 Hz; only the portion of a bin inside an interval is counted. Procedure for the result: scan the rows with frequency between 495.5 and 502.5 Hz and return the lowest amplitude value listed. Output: 107.3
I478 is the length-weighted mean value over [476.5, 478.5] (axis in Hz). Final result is 134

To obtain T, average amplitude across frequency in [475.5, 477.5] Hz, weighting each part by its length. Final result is 130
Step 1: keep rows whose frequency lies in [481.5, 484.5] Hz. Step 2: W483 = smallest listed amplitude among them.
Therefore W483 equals 130.4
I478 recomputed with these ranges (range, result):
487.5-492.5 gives 120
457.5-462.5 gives 142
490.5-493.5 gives 116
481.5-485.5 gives 130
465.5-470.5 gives 124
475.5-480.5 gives 130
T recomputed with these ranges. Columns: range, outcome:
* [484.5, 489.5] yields 124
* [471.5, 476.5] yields 129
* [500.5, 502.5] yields 116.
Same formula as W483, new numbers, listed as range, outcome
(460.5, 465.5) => 124.8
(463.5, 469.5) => 117.1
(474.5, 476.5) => 125.4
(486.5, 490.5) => 116.4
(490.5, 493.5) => 113.2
